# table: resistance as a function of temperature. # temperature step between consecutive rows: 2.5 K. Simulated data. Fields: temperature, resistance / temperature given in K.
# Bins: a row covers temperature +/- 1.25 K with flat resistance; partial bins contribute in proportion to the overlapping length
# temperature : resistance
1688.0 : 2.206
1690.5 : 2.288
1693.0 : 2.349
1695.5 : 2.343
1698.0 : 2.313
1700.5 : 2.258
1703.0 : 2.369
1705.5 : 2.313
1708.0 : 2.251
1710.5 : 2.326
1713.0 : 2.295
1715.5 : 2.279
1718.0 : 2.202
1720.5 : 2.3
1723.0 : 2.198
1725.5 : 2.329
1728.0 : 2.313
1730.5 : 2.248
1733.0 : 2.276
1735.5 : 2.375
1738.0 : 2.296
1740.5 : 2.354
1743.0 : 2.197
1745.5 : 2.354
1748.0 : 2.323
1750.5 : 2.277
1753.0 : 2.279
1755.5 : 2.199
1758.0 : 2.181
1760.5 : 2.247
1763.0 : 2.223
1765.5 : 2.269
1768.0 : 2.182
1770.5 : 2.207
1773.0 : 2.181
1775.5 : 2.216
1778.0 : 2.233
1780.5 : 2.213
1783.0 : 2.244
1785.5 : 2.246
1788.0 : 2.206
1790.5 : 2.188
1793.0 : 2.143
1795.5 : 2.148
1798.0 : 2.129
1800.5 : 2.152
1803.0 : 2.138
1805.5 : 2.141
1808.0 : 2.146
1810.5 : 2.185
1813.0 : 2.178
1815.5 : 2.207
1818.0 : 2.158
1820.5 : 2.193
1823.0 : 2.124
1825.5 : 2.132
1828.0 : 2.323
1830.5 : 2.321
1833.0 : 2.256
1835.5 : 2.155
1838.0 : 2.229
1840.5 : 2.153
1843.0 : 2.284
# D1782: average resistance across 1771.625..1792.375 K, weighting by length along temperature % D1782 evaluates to 2.21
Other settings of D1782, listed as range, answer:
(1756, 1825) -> 2.19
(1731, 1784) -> 2.25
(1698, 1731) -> 2.29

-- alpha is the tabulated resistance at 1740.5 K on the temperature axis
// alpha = 2.354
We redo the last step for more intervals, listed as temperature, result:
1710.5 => 2.326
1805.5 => 2.141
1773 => 2.181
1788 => 2.206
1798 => 2.129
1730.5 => 2.248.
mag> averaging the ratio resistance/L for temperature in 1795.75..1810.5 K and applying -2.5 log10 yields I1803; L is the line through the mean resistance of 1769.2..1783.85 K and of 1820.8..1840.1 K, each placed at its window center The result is 0.03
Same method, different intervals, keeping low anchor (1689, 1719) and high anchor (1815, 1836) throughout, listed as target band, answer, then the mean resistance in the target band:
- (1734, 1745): -0.02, 2.31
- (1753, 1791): 0.01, 2.22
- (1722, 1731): 0.00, 2.28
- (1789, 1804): 0.04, 2.15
